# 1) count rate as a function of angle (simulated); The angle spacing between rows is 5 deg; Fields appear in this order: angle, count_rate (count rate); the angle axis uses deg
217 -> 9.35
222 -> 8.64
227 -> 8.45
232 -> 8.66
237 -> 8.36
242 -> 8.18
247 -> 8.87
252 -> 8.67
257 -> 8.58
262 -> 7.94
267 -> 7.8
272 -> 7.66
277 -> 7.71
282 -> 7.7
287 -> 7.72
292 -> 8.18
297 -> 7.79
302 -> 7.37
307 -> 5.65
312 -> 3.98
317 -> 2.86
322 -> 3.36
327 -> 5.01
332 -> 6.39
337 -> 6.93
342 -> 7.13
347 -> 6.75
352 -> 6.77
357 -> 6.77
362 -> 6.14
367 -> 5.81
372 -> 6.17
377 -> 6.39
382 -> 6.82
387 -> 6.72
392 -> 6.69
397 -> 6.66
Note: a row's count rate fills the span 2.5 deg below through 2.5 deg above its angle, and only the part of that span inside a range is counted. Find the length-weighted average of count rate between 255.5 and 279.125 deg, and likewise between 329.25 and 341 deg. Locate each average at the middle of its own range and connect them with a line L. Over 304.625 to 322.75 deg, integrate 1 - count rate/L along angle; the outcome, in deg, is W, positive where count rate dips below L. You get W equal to 7.9 deg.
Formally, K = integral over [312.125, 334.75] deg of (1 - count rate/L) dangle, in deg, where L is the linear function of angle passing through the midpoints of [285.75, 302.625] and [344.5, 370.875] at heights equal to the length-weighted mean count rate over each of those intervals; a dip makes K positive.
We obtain 8.7 deg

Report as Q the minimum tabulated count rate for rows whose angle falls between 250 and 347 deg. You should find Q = 2.86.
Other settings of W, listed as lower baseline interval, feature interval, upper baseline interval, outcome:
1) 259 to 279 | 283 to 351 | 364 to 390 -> 9.8 deg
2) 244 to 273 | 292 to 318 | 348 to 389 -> 5.5 deg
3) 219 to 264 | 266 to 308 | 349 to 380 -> 0.8 deg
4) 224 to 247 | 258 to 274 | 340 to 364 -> 0.3 deg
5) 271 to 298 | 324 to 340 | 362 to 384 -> 2.1 deg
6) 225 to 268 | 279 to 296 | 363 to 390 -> -0.2 deg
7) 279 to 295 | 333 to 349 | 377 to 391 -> 0.7 deg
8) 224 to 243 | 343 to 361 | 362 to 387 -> -0.2 deg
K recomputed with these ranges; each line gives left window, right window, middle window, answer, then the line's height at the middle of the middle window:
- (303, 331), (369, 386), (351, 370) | -1.5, 5.9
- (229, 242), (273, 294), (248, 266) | -0.5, 8.16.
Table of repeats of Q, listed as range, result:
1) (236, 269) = 7.8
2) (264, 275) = 7.66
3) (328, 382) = 5.81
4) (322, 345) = 3.36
